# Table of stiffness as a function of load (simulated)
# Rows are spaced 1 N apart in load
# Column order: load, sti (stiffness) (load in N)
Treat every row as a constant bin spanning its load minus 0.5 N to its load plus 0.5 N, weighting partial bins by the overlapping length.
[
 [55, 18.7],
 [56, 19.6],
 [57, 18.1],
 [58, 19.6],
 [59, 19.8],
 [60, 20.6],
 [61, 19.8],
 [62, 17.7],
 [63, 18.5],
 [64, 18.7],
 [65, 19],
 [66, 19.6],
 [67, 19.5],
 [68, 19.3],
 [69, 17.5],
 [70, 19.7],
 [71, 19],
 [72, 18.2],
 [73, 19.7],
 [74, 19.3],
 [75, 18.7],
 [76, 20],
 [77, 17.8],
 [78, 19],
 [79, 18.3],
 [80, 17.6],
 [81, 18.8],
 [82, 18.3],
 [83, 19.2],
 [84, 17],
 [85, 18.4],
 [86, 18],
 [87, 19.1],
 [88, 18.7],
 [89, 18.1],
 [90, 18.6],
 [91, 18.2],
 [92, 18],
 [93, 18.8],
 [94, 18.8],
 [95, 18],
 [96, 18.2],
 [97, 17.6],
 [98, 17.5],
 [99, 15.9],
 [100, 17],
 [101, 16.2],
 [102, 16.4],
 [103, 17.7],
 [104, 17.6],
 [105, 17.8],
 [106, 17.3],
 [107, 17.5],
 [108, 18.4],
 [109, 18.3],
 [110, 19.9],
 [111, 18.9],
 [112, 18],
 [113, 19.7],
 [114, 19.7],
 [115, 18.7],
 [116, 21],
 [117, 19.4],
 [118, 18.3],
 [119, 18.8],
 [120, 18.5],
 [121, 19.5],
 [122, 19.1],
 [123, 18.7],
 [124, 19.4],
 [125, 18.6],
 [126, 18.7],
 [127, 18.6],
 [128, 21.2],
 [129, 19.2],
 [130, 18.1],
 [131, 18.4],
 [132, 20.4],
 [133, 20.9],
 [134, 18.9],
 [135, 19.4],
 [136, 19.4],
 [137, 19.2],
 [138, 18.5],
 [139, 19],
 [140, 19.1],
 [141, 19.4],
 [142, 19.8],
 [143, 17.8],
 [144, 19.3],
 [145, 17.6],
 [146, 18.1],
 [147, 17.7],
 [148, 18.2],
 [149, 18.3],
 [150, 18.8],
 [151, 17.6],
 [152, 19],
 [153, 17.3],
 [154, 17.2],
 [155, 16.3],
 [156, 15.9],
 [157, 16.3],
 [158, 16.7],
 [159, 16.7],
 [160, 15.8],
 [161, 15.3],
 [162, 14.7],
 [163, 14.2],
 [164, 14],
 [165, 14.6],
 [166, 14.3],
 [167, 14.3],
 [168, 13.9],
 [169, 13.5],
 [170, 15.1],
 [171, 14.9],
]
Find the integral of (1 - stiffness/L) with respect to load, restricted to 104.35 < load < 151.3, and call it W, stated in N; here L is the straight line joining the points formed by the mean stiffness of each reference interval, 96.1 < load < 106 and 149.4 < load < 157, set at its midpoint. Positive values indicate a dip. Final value -4.4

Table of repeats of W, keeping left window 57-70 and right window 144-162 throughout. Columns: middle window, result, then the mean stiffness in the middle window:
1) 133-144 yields -1.02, 19.1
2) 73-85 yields 0.13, 18.6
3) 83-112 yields 0.70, 17.9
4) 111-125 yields -0.90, 19.1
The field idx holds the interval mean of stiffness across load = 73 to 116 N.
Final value 18.3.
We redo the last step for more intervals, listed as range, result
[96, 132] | 18.5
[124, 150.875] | 18.9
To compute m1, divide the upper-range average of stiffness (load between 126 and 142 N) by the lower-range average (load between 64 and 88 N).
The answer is 1.03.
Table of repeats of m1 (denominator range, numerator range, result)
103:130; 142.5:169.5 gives 0.87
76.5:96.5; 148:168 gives 0.88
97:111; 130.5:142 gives 1.10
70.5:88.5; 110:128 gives 1.03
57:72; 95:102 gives 0.89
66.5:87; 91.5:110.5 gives 0.95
